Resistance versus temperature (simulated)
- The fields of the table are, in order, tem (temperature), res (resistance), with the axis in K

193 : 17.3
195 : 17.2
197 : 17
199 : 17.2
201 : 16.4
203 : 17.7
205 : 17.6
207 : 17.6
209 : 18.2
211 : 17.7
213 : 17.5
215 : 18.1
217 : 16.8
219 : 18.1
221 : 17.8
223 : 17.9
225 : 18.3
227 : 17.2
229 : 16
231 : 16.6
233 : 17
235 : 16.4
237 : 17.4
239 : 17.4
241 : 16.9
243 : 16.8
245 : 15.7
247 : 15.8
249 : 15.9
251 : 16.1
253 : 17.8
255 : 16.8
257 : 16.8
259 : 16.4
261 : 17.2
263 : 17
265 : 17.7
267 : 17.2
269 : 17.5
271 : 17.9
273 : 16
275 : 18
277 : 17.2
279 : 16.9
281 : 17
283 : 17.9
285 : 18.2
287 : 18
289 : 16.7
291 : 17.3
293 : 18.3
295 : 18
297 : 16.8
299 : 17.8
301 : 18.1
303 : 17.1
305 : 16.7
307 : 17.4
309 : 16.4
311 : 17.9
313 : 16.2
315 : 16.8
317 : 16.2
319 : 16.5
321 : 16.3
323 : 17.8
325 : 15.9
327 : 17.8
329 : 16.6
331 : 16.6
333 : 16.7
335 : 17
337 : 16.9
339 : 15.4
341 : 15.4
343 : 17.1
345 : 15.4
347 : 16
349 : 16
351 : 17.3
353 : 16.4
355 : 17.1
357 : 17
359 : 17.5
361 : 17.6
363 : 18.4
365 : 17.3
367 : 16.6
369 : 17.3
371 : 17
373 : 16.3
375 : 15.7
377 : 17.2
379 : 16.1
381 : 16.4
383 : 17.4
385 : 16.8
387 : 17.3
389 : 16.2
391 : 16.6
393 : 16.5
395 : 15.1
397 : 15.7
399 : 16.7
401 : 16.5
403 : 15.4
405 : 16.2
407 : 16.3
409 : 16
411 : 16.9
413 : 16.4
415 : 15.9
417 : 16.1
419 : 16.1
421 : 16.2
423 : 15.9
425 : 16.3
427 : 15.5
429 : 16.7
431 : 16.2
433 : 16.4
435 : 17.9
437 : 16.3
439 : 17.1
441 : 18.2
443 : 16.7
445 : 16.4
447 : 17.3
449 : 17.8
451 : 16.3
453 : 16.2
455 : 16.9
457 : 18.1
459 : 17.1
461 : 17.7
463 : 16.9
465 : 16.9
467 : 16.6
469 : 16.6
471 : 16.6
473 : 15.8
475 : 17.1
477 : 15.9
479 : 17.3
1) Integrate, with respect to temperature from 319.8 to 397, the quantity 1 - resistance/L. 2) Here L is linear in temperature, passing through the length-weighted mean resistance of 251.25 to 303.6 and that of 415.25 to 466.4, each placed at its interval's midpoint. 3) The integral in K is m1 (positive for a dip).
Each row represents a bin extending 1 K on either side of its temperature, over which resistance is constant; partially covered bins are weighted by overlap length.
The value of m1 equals 1.74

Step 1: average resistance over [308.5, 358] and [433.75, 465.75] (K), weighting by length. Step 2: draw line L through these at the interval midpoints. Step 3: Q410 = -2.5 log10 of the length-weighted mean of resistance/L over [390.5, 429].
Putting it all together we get 0.05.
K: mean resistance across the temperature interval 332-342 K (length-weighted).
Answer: 16.3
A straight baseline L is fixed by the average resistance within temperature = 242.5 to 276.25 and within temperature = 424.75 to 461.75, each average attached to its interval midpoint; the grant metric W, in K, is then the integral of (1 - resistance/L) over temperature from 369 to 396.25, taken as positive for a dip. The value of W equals 0.6 K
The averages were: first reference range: 16.9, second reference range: 16.9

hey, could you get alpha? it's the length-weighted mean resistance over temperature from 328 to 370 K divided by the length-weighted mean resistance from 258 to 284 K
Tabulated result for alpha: 1.0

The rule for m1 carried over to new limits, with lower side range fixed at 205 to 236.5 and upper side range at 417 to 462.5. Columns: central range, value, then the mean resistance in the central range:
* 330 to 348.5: 0.87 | 16.3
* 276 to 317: -0.27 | 17.3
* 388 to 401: 0.57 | 16.2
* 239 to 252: 0.79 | 16.3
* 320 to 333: 0.22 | 16.8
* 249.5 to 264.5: 0.39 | 16.9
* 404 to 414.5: 0.33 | 16.3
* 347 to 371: -0.10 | 17.1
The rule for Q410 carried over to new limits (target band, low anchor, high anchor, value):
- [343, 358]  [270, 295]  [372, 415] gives 0.02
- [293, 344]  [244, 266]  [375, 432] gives -0.02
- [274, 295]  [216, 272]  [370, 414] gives -0.05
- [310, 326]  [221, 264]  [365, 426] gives -0.01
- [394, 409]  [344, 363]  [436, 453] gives 0.06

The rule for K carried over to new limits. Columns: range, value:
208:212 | 17.9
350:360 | 17.1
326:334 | 16.9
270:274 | 16.9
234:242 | 17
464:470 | 16.7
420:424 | 16.1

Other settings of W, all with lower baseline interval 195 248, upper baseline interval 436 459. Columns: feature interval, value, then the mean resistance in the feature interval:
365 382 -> 0.5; 16.6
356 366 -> -0.3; 17.6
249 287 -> -0.1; 17.2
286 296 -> -0.3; 17.7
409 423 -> 0.7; 16.2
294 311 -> -0.2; 17.3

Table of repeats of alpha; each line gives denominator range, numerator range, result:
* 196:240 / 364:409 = 0.95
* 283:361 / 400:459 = 0.98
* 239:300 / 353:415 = 0.97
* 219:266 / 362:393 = 0.99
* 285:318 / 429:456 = 0.98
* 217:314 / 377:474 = 0.97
